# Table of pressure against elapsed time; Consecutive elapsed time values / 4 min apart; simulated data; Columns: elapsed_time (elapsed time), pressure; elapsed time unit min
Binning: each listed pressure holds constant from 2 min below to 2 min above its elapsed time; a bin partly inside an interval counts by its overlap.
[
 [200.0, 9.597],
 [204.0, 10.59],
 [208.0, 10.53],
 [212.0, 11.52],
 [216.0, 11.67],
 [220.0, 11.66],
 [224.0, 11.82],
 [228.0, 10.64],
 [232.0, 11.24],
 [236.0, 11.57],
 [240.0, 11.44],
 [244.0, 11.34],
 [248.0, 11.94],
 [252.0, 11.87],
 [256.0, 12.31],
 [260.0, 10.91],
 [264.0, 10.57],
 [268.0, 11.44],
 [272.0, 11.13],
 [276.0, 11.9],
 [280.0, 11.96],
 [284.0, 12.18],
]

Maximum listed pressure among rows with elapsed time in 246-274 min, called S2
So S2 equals 12.31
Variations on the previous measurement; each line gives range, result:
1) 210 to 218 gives 11.67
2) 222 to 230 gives 11.82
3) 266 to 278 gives 11.9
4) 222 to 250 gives 11.94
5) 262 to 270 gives 11.44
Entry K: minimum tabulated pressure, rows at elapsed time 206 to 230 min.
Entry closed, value 10.53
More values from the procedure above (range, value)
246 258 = 11.87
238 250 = 11.34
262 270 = 10.57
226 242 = 10.64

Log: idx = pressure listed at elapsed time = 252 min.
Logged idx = 11.87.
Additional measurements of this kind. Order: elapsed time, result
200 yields 9.597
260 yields 10.91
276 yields 11.9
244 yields 11.34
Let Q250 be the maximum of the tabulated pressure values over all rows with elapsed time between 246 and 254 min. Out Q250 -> 11.94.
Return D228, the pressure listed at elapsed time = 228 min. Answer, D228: 10.64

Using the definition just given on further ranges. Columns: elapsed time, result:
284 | 12.18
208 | 10.53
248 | 11.94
